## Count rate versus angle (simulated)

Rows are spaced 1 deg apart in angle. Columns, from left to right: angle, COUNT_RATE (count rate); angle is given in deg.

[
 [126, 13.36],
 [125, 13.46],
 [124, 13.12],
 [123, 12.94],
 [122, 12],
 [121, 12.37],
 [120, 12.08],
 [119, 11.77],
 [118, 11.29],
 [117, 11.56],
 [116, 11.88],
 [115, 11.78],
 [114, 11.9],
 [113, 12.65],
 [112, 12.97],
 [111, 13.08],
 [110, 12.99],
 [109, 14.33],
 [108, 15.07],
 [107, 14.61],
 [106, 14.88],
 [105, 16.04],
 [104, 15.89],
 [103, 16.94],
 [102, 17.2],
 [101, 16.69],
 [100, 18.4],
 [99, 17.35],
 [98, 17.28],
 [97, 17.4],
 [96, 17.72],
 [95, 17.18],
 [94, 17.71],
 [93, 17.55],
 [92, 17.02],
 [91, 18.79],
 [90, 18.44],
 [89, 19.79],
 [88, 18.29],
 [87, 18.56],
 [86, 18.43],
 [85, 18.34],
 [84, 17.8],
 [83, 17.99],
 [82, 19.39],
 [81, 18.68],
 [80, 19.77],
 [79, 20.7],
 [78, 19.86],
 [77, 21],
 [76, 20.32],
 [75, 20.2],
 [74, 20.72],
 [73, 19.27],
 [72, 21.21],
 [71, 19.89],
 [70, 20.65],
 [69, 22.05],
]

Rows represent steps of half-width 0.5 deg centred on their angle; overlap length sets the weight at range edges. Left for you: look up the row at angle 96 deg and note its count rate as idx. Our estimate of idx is 17.72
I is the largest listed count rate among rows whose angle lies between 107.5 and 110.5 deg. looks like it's 15.07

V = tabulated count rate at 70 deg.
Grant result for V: 20.65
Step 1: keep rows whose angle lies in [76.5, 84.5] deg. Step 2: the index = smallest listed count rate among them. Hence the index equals 17.8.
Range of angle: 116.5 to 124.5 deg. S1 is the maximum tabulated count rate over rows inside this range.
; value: 13.12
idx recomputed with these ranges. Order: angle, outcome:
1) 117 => 11.56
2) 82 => 19.39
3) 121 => 12.37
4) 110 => 12.99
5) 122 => 12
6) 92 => 17.02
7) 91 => 18.79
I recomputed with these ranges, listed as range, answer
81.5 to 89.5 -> 19.79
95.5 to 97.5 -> 17.72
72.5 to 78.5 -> 21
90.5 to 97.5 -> 18.79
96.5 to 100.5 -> 18.4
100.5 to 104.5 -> 17.2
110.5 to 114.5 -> 13.08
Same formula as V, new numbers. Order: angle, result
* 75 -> 20.2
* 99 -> 17.35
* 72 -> 21.21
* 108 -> 15.07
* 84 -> 17.8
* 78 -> 19.86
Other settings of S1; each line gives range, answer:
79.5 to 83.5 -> 19.77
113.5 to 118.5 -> 11.9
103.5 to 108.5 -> 16.04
